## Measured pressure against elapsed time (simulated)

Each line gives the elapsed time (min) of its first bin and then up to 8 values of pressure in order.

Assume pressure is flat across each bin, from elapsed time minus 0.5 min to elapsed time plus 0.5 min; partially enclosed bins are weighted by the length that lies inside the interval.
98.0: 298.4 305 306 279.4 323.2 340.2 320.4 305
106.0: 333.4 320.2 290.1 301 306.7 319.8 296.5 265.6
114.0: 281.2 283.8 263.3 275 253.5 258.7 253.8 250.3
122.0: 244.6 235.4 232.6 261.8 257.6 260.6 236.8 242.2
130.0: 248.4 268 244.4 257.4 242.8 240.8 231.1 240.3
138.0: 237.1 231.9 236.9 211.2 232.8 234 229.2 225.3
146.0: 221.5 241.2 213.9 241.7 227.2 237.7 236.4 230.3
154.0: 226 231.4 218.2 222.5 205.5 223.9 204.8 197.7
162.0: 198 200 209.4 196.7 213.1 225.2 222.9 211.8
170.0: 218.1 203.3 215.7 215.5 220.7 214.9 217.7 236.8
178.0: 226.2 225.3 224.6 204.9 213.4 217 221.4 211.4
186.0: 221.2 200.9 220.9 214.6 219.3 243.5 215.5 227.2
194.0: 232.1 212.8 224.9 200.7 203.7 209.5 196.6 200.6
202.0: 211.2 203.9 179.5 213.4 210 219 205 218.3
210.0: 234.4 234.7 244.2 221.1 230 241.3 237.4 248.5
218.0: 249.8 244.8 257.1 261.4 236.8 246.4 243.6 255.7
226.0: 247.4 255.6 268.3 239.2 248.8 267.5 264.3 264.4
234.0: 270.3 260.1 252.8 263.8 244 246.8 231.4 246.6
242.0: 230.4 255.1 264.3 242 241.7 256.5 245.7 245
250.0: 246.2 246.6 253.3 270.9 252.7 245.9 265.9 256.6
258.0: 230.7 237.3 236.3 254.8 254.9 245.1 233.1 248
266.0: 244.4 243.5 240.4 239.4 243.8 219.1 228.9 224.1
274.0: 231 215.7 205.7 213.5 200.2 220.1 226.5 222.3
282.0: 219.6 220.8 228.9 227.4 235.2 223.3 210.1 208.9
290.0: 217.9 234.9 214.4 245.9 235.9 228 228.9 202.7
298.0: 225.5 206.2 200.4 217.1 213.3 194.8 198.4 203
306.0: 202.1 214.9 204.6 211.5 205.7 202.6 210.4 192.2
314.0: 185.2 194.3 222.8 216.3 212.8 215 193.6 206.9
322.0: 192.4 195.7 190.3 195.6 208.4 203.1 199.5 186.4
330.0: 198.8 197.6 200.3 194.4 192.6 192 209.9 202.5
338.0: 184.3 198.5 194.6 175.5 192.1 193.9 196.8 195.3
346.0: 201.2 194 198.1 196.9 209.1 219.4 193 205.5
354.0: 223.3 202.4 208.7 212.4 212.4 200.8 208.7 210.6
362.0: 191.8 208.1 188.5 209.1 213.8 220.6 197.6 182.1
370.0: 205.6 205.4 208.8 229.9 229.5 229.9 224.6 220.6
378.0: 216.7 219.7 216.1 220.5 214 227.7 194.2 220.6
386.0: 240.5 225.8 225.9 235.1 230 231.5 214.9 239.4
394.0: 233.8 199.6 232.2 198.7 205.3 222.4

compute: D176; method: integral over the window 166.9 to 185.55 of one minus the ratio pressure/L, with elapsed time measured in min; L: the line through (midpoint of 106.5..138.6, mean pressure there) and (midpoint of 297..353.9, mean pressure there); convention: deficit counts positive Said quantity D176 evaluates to 2.1 min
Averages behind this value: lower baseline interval 262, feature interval 218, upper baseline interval 201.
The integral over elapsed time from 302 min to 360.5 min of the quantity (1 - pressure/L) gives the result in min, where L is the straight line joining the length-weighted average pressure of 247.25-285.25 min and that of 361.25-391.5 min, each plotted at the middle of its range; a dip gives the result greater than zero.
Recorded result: 6.1 min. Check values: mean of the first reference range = 237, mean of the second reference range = 216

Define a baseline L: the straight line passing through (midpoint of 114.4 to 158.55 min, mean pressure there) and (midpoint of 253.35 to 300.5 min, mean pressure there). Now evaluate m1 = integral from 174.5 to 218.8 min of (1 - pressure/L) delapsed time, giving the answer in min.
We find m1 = 3.03 min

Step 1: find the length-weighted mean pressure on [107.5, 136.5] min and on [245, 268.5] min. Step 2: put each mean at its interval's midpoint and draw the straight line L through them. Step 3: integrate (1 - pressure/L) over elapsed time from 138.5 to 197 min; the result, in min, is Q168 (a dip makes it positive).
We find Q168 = 8.43 min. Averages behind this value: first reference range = 262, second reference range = 248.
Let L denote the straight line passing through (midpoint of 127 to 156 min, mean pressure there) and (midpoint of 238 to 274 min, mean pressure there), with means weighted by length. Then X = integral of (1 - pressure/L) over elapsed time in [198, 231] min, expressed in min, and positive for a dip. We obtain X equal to 1.32 min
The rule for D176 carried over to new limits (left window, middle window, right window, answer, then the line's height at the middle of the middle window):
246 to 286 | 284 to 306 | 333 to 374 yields 0.8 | 226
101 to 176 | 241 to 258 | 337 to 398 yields -1.6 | 229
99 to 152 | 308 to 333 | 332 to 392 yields 1.9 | 218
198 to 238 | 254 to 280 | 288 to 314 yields -1.5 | 222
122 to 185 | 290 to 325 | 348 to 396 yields 1.4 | 218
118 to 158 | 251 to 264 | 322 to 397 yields -1.6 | 222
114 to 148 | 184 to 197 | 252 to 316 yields 1.0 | 237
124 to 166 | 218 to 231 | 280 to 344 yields -1.9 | 219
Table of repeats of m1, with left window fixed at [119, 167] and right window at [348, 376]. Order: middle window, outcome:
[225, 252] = -3.68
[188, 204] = 0.89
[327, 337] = 0.67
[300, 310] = 0.38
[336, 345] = 0.74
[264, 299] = -1.38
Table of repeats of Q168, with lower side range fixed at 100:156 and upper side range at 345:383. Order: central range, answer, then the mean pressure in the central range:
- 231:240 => -0.8 min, 257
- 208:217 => 0.3 min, 232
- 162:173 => 1.7 min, 211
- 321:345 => 2.3 min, 196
